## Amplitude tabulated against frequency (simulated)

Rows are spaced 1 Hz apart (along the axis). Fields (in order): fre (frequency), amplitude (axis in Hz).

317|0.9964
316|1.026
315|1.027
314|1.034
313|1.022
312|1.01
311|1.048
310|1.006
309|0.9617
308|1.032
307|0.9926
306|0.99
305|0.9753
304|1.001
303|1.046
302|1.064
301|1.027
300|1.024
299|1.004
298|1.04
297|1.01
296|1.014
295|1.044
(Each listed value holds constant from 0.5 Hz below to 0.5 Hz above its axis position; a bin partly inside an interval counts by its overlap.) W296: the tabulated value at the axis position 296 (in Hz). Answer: 1.014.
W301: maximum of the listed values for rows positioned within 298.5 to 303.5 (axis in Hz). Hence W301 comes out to 1.064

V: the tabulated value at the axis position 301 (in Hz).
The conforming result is 1.027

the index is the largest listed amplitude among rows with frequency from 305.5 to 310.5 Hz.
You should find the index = 1.032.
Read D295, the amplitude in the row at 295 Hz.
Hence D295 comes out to 1.044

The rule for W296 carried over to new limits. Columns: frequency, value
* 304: 1.001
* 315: 1.027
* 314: 1.034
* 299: 1.004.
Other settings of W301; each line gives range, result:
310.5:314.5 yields 1.048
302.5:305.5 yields 1.046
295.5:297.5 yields 1.014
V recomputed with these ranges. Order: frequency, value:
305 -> 0.9753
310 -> 1.006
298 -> 1.04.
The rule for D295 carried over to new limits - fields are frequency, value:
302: 1.064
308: 1.032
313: 1.022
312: 1.01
